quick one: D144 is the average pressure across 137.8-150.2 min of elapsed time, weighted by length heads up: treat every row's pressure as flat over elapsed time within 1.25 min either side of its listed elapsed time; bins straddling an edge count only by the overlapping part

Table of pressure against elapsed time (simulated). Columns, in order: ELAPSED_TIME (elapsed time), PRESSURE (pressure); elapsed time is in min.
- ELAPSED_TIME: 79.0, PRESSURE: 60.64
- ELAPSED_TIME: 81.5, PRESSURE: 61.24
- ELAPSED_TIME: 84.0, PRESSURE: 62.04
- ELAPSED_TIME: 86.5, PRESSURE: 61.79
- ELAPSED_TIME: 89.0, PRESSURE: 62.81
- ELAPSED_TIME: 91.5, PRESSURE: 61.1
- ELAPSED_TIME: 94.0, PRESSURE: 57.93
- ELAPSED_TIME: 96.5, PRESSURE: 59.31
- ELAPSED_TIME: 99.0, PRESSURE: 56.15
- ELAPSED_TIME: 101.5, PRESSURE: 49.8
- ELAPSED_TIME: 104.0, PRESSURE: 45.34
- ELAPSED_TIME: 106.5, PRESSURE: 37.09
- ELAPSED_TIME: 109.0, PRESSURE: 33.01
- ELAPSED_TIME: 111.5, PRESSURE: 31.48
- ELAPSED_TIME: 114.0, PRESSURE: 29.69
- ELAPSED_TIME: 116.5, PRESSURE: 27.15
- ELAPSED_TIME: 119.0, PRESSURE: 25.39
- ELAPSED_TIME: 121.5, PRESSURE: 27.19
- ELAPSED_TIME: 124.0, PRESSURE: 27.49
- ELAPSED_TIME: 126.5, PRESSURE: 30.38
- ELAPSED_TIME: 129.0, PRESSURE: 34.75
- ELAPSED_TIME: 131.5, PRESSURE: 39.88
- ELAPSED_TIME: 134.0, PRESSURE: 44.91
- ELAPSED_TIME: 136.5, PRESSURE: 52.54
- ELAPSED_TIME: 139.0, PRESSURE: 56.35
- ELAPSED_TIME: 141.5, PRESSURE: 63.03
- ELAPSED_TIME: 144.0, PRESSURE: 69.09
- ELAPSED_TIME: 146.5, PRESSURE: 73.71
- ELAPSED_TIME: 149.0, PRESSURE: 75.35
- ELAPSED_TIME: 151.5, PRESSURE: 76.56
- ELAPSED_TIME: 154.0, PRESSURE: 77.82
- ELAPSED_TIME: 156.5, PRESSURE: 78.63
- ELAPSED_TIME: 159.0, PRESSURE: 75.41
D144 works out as 67.5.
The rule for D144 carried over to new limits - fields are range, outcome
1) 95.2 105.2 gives 52.7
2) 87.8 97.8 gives 60.3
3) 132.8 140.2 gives 51.3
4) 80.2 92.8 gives 61.8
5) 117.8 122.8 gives 26.3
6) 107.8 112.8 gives 32.2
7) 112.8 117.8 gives 28.4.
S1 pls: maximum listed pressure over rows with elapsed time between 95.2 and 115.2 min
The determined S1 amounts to 59.31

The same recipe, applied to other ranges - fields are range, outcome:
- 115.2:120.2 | 27.15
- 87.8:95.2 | 62.81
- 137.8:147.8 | 73.71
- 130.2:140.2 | 56.35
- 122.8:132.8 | 39.88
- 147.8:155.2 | 77.82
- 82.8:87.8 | 62.04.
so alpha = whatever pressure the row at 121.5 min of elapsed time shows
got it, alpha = 27.19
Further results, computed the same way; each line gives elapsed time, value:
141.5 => 63.03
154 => 77.82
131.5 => 39.88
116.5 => 27.15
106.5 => 37.09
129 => 34.75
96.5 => 59.31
